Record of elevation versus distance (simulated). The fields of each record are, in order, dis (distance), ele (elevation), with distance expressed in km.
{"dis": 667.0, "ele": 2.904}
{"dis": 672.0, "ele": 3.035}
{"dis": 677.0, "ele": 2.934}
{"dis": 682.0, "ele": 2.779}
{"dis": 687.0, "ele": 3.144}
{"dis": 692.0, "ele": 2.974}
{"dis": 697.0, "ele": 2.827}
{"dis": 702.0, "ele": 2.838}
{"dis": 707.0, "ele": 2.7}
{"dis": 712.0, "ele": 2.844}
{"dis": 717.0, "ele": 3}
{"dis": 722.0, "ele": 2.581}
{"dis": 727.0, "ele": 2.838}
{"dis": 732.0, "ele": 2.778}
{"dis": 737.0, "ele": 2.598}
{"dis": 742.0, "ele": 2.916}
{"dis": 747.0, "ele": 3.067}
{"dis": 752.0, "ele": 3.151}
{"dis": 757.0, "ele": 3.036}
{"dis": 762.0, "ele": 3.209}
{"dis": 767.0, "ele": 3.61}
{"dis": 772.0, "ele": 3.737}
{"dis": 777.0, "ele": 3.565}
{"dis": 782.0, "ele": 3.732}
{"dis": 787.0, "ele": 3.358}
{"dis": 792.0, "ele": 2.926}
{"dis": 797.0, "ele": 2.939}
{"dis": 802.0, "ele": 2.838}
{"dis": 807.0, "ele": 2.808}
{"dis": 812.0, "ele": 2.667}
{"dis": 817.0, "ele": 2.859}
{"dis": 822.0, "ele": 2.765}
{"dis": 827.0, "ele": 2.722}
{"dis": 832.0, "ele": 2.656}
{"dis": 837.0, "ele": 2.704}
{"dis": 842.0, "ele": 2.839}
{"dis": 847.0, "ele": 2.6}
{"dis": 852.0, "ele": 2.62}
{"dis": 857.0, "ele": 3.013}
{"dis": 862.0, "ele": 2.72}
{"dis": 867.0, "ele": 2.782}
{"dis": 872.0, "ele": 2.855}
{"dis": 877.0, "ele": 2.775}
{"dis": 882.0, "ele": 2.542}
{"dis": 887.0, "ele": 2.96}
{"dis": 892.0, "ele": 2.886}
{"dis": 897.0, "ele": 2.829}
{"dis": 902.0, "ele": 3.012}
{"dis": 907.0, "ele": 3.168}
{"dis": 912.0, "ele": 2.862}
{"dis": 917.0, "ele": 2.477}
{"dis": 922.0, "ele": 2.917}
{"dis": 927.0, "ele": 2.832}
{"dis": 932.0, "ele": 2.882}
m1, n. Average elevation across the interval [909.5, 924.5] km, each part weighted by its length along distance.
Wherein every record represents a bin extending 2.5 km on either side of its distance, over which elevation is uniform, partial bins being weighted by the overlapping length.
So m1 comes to 2.75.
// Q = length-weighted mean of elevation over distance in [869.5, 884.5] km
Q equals 2.72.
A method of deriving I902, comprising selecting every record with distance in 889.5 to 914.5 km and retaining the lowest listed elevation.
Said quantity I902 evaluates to 2.829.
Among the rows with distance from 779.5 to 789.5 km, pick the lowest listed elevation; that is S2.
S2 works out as 3.358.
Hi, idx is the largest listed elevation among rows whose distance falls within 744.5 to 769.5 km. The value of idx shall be 3.61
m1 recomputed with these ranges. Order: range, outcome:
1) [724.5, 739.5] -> 2.74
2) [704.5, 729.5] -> 2.79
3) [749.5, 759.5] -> 3.09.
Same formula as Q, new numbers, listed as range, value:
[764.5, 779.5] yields 3.64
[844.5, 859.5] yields 2.74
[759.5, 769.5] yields 3.41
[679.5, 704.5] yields 2.91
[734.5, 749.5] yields 2.86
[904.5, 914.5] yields 3.01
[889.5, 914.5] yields 2.95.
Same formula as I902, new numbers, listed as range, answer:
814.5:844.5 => 2.656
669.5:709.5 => 2.7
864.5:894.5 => 2.542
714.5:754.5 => 2.581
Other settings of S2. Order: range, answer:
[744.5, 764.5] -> 3.036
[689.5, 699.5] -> 2.827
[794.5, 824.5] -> 2.667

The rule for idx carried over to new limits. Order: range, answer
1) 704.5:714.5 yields 2.844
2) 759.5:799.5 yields 3.737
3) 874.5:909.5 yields 3.168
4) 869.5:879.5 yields 2.855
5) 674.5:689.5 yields 3.144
